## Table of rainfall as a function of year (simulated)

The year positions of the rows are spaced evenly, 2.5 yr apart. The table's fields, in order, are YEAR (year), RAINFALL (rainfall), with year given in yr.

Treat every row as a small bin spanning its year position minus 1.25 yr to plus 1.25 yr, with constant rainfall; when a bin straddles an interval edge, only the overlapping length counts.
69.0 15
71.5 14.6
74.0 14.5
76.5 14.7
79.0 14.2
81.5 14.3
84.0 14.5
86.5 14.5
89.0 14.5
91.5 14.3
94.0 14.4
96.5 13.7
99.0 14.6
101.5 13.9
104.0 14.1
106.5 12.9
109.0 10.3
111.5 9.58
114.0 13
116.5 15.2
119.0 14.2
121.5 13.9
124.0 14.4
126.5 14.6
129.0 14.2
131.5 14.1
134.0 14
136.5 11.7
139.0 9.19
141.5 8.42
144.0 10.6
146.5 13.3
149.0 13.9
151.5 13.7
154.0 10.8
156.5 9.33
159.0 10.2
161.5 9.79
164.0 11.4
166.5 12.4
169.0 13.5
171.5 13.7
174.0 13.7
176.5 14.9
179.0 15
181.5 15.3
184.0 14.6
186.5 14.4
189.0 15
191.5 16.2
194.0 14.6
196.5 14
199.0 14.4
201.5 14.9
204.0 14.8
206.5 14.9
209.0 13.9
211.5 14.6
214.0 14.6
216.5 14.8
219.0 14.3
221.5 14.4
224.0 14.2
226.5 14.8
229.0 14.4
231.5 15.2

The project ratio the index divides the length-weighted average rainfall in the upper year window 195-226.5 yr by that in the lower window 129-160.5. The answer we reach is 1.2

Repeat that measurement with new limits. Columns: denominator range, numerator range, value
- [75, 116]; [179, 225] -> 1.08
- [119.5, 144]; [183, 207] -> 1.17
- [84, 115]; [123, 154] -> 0.94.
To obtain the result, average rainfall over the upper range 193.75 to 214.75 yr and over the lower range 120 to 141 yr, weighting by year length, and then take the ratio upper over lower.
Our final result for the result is 1.11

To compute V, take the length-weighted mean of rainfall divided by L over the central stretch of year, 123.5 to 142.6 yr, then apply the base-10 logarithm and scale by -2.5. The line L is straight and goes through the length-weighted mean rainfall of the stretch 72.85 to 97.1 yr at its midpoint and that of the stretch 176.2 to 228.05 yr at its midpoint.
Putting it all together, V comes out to 0.16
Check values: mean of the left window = 14.4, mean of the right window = 14.7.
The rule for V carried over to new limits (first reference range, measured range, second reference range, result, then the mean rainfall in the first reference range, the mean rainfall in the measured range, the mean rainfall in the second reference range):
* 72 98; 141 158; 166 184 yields 0.23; 14.4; 11.6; 14.2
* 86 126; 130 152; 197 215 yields 0.16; 13.6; 12.1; 14.6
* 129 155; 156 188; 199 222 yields 0.01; 12.1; 13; 14.6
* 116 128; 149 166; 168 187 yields 0.28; 14.4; 11.2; 14.4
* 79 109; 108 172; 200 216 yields 0.16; 14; 12.3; 14.6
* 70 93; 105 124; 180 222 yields 0.13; 14.5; 12.9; 14.7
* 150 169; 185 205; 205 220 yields -0.10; 11.3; 14.8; 14.5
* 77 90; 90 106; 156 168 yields -0.03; 14.4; 14.1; 10.8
